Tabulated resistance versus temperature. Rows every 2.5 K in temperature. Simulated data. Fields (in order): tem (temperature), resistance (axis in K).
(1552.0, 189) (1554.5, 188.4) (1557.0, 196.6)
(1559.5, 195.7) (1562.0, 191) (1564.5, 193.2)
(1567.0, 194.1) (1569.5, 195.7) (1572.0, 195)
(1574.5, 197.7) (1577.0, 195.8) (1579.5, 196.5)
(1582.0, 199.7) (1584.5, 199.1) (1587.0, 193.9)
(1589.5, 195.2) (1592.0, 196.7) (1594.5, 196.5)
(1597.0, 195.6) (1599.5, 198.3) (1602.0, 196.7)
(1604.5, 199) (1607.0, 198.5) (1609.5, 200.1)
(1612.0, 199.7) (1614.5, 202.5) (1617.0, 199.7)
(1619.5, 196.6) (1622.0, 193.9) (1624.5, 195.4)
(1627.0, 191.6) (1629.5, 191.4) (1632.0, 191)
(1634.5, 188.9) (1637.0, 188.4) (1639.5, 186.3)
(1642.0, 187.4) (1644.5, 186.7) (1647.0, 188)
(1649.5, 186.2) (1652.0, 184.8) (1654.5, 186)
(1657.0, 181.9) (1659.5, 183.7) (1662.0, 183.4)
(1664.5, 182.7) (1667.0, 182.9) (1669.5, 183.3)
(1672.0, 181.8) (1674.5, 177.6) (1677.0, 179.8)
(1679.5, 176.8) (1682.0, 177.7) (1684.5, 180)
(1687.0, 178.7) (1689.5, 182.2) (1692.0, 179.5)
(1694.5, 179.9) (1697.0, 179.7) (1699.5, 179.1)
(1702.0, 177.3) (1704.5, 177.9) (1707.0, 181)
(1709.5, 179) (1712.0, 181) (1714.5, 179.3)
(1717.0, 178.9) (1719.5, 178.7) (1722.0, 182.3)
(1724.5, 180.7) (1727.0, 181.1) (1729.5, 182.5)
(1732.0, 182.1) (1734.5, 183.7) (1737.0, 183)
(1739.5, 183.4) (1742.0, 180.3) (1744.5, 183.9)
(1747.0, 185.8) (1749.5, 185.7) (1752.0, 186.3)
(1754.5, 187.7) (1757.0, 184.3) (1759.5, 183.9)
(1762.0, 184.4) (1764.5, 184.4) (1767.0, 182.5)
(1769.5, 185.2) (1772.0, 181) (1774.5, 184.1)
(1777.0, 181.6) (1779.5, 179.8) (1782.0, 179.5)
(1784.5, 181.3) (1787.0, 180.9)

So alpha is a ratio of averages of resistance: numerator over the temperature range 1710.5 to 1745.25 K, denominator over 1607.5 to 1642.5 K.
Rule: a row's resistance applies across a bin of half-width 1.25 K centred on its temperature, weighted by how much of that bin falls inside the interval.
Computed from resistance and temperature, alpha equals 0.9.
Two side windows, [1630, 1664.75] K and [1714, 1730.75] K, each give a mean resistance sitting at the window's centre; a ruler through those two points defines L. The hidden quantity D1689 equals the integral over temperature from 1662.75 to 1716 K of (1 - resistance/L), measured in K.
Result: 0.9 K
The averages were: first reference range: 186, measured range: 180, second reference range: 181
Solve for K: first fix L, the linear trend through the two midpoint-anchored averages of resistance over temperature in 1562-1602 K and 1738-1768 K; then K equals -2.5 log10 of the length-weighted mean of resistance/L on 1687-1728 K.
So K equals 0.045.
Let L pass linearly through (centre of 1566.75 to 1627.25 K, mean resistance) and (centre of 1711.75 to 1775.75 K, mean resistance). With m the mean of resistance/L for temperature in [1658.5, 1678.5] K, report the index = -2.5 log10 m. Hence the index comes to 0.05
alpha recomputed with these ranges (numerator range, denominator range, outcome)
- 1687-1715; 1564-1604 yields 0.91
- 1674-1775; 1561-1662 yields 0.94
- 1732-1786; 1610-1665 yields 0.96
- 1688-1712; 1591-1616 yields 0.91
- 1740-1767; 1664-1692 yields 1.02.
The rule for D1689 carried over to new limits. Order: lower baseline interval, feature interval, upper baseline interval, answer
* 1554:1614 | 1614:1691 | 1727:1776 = 2.0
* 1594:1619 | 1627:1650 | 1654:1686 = 0.2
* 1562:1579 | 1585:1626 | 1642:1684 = -1.5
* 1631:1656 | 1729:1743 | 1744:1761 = 0.2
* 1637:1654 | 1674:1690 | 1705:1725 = 0.4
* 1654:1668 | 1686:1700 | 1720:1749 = 0.2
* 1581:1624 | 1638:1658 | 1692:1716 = 0.4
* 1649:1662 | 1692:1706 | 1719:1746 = 0.3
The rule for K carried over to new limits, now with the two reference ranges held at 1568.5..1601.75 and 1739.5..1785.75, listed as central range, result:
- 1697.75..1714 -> 0.050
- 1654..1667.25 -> 0.044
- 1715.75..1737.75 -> 0.028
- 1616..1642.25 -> 0.008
